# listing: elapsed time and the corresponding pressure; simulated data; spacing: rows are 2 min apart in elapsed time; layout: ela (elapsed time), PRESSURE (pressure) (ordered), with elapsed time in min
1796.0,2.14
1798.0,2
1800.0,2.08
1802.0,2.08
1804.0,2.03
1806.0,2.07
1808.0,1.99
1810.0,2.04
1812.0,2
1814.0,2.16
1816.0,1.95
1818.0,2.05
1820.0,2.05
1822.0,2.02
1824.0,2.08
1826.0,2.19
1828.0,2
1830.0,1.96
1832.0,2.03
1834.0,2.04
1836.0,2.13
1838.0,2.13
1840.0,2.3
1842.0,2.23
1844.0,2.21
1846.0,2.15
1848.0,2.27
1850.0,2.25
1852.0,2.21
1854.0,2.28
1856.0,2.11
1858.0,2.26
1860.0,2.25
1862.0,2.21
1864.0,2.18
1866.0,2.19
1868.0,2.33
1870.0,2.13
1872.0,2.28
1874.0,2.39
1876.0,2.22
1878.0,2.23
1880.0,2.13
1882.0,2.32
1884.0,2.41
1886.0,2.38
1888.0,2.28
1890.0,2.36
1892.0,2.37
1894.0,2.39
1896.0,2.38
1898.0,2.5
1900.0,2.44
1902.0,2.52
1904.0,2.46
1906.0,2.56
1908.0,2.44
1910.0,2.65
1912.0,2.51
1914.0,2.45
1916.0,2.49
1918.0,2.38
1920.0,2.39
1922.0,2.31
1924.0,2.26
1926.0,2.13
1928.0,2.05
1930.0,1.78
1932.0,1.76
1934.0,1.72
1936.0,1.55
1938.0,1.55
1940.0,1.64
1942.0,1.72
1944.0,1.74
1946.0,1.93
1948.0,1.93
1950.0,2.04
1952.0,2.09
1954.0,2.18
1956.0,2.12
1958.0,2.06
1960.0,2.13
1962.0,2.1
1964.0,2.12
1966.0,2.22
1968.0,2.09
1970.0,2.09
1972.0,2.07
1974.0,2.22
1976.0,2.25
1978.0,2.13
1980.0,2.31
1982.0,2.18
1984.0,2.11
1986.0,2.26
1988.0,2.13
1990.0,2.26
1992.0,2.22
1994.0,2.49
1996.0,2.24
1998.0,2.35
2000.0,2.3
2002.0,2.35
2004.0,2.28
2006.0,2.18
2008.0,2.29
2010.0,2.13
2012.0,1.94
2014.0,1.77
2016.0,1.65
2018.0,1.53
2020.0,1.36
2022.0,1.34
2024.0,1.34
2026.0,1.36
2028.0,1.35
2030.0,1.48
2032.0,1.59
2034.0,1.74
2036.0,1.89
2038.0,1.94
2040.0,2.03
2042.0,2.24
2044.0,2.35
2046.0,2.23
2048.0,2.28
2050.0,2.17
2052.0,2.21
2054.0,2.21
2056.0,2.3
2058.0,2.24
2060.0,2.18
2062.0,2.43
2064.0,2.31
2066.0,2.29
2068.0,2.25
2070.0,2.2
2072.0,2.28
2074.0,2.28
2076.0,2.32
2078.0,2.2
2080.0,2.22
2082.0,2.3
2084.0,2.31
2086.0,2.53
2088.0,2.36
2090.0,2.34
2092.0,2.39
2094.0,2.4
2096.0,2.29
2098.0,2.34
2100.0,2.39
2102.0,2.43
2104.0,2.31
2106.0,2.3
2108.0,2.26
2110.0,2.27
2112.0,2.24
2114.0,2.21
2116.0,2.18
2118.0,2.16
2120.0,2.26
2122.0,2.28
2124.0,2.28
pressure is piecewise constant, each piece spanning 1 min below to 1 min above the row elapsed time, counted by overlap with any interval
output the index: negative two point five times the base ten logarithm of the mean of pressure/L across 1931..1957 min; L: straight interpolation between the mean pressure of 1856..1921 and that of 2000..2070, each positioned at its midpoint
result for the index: 0.20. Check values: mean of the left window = 2.35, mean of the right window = 1.99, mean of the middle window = 1.84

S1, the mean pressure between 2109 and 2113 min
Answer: 2.25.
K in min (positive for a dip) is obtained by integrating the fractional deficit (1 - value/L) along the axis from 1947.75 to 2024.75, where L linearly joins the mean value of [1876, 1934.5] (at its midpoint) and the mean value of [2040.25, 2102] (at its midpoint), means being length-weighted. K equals 7.62 min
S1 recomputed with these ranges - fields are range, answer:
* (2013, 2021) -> 1.58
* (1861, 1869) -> 2.23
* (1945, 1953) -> 2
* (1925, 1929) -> 2.09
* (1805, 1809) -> 2.03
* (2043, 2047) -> 2.29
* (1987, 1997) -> 2.27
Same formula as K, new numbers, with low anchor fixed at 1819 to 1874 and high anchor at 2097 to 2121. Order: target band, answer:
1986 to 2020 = 1.8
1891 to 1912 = -2.7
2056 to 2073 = -0.1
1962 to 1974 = 0.5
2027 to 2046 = 3.2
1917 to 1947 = 3.8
